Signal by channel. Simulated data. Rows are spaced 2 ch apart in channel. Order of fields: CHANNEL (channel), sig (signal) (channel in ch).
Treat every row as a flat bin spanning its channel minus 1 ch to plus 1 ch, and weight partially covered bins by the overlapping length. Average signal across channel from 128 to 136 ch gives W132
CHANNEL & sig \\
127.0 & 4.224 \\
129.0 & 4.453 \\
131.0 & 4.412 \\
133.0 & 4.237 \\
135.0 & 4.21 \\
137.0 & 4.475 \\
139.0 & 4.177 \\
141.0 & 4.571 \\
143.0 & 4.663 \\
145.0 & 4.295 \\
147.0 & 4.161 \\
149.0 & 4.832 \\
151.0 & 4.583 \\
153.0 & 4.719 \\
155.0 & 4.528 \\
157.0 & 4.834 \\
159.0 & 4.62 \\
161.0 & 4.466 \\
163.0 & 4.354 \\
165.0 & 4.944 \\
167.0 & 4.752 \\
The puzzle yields 4.33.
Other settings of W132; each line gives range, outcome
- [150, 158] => 4.67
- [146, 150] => 4.5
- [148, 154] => 4.71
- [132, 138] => 4.31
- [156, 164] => 4.57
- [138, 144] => 4.47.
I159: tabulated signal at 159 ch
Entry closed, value 4.62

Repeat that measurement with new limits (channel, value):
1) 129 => 4.453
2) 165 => 4.944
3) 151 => 4.583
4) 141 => 4.571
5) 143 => 4.663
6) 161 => 4.466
